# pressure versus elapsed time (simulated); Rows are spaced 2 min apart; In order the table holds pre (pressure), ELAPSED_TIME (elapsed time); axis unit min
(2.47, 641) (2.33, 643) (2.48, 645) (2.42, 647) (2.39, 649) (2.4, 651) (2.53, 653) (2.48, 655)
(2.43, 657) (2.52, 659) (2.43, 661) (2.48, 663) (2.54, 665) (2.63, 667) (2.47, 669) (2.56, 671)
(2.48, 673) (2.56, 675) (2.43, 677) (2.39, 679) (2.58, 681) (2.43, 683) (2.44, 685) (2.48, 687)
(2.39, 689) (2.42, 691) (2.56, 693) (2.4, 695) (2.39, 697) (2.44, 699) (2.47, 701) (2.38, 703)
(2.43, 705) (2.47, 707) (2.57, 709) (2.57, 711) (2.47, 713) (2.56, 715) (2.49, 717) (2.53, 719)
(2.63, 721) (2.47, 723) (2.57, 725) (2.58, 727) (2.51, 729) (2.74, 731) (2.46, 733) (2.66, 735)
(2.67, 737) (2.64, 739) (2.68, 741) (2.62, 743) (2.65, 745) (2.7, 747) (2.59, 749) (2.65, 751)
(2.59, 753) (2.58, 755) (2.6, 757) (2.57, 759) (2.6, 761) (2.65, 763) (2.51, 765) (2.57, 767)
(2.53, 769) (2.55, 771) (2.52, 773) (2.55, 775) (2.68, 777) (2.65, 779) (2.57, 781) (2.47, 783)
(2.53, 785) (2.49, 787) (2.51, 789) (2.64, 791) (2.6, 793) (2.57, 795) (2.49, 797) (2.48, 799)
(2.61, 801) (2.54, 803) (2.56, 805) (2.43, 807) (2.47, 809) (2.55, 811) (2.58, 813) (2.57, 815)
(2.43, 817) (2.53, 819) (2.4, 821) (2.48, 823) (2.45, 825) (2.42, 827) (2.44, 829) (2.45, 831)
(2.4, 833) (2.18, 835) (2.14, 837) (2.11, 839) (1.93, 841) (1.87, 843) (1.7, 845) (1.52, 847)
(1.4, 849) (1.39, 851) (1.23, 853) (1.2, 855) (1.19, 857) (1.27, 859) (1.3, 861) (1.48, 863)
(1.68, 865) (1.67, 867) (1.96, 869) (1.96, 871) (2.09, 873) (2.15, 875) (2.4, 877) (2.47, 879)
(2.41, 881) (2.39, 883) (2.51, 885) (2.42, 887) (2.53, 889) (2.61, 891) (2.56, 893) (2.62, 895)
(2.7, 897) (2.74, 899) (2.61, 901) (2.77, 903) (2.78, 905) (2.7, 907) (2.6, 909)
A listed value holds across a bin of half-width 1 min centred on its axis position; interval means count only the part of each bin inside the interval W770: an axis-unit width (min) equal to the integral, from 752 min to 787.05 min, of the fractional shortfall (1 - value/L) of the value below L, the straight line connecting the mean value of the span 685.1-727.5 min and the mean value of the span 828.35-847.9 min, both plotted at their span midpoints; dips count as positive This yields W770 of -4.3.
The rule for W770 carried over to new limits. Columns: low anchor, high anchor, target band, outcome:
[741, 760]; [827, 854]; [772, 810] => -4.0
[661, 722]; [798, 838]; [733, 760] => -1.6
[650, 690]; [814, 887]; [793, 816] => -4.4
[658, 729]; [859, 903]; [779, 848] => -1.7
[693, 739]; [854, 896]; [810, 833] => -2.9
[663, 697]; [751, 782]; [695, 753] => -0.5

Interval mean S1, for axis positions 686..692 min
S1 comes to 2.43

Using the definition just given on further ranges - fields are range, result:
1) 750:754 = 2.62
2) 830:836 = 2.34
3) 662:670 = 2.53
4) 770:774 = 2.54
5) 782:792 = 2.53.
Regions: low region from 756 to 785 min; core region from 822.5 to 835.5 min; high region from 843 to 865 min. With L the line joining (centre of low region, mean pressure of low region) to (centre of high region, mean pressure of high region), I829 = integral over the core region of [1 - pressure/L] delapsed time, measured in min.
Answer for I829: -4.9 min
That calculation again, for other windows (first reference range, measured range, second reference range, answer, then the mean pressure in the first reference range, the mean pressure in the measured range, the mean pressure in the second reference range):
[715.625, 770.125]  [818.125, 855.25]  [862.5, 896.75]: 5.29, 2.59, 2.03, 2.25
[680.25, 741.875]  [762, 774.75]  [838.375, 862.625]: -2.77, 2.52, 2.55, 1.5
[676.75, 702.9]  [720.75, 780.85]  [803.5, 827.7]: -3.18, 2.45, 2.6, 2.49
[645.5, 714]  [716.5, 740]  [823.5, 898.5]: -2.25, 2.47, 2.58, 2.04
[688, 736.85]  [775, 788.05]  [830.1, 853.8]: -2.40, 2.51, 2.56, 1.86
